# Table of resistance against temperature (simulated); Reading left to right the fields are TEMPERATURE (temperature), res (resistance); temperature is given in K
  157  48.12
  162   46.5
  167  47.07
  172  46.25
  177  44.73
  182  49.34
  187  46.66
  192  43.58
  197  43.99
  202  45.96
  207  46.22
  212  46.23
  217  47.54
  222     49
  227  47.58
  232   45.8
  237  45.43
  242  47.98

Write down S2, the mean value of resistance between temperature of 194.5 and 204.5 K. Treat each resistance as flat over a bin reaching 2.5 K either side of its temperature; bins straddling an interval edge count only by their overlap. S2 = 45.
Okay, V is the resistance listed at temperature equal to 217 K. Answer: 47.54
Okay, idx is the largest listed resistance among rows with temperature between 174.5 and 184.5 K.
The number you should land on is 49.34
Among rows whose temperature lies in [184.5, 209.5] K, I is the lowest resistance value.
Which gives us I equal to 43.58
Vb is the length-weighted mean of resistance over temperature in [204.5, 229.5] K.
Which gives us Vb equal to 47.3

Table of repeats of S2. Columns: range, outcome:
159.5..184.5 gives 46.8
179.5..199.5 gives 45.9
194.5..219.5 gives 46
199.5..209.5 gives 46.1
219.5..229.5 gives 48.3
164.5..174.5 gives 46.7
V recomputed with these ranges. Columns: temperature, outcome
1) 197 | 43.99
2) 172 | 46.25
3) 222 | 49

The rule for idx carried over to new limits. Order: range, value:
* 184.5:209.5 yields 46.66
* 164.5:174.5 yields 47.07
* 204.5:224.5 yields 49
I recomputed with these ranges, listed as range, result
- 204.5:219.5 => 46.22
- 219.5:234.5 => 45.8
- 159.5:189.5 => 44.73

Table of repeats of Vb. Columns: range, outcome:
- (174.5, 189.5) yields 46.9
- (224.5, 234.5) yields 46.7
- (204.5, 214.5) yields 46.2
